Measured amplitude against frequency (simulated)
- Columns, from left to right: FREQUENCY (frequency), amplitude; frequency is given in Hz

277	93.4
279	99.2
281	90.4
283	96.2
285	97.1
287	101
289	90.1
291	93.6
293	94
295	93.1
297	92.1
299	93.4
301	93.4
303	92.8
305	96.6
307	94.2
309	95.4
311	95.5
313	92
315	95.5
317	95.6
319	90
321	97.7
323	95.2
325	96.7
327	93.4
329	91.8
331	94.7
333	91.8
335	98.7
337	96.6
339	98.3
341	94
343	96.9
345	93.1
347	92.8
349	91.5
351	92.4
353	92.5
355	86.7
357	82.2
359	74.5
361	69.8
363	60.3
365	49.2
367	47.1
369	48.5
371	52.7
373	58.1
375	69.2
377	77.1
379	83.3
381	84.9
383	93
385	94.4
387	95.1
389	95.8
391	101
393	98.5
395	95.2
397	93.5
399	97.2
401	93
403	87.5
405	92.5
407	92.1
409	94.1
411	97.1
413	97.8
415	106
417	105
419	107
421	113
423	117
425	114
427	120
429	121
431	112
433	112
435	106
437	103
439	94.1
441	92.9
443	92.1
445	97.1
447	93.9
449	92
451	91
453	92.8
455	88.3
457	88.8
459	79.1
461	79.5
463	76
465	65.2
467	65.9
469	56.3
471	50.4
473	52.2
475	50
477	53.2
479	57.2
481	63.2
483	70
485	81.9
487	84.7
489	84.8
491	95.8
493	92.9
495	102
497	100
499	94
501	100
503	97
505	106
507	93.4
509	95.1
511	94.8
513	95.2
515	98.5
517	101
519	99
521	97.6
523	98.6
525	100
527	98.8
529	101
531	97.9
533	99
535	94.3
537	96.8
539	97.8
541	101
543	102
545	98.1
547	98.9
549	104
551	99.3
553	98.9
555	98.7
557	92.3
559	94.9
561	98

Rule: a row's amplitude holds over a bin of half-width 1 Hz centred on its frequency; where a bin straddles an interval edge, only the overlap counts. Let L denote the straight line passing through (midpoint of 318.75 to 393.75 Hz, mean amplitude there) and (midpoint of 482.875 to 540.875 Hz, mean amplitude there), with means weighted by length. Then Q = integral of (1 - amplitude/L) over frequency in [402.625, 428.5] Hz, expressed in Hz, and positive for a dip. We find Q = -4.4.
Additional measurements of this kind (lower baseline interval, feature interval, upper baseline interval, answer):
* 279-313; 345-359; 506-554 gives 0.95 Hz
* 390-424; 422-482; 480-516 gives 6.23 Hz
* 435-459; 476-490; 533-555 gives 3.63 Hz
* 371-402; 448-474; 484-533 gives 4.92 Hz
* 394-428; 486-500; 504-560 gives 0.82 Hz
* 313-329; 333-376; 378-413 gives 7.06 Hz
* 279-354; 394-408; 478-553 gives 0.21 Hz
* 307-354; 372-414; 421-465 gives 2.75 Hz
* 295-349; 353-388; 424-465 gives 8.29 Hz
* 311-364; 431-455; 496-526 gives -0.54 Hz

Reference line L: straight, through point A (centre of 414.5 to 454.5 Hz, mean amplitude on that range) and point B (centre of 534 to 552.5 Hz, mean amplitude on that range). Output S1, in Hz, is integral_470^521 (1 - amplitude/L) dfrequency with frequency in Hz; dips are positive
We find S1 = 8.2 Hz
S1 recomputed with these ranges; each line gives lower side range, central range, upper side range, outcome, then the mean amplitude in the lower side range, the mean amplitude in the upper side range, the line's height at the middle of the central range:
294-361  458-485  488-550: 9.2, 92.7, 97.9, 96.6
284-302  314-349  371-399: -1.4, 94.2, 86.7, 91.1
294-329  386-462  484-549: -2.3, 94.2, 96.9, 95.7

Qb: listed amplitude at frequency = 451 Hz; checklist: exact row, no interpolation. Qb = 91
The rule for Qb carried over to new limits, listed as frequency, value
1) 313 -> 92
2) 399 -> 97.2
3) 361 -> 69.8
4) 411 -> 97.1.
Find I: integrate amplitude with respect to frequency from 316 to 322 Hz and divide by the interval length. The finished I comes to 94.4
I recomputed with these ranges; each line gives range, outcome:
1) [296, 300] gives 92.8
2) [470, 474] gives 51.3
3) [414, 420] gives 106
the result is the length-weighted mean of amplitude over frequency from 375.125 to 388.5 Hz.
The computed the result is 87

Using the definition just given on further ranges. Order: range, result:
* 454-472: 72.2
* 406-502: 89.5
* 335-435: 90.8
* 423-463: 98.3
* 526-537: 98.1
